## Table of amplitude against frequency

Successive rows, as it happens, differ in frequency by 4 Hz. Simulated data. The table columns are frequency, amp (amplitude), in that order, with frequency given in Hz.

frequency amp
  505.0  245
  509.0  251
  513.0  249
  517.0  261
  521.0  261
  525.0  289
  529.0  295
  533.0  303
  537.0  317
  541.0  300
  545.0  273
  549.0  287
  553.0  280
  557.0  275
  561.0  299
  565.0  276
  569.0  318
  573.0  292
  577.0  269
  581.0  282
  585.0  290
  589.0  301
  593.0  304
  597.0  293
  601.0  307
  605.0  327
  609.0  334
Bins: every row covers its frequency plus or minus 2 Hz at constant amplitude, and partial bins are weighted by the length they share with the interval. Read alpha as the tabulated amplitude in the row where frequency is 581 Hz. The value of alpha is 282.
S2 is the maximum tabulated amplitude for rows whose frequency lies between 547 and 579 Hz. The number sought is 318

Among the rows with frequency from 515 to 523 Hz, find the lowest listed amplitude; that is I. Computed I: 261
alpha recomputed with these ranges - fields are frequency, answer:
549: 287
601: 307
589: 301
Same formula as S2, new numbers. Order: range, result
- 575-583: 282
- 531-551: 317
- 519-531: 295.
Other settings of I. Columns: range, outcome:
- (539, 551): 273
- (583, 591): 290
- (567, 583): 269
